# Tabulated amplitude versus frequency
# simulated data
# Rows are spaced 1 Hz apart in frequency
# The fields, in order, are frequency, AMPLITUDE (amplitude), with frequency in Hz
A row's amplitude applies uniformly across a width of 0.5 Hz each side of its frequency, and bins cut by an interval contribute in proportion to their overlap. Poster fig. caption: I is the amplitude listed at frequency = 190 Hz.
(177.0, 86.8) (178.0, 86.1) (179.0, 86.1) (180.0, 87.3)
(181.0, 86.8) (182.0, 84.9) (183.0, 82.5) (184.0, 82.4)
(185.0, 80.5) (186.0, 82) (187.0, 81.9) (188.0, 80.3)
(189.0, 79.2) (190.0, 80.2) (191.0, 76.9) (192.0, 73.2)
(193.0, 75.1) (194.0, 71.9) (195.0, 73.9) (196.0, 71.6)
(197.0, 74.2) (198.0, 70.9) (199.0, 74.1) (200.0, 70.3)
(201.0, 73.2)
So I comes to 80.2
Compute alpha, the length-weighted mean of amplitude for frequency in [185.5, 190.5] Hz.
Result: 80.7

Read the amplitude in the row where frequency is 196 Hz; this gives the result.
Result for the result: 71.6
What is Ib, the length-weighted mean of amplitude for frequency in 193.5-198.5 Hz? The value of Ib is 72.5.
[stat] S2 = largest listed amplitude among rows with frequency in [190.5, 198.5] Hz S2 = 76.9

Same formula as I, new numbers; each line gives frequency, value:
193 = 75.1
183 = 82.5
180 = 87.3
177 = 86.8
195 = 73.9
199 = 74.1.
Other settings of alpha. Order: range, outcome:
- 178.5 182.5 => 86.3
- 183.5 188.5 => 81.4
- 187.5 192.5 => 78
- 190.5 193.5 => 75.1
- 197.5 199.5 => 72.5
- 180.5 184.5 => 84.2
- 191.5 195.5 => 73.5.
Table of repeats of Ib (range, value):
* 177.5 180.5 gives 86.5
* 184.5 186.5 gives 81.2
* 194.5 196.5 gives 72.8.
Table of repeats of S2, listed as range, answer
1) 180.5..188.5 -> 86.8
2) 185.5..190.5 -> 82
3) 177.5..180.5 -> 87.3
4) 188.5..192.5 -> 80.2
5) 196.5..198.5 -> 74.2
